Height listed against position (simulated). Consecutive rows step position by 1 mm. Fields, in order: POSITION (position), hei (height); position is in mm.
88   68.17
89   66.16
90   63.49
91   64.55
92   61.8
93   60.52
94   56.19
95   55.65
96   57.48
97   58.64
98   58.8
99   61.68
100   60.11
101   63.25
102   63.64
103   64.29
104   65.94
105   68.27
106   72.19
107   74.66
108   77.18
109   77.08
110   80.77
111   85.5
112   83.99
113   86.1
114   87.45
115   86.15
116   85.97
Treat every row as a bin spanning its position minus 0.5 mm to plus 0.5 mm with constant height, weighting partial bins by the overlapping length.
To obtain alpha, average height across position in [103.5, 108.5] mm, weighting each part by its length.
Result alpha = 71.6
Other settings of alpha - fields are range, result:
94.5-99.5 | 58.5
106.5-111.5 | 79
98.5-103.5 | 62.6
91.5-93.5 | 61.2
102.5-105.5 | 66.2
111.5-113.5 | 85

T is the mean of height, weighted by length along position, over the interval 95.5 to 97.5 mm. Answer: 58.1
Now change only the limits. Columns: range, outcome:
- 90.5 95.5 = 59.7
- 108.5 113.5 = 82.7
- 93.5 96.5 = 56.4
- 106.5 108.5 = 75.9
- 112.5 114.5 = 86.8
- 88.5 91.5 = 64.7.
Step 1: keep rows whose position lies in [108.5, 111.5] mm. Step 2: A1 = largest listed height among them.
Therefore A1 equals 85.5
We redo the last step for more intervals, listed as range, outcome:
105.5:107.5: 74.66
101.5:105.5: 68.27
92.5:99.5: 61.68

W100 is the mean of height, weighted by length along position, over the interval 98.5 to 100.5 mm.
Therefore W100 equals 60.9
